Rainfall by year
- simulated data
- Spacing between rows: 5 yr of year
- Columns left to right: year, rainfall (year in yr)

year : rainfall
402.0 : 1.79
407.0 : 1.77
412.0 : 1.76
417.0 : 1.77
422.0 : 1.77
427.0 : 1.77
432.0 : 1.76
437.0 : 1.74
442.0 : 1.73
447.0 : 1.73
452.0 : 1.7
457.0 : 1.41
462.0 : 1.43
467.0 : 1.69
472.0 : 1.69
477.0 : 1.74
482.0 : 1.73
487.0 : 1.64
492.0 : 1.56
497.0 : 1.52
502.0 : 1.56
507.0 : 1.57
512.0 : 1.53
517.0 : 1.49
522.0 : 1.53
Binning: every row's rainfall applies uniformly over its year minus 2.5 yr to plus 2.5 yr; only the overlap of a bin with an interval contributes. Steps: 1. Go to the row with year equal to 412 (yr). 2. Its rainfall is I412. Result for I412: 1.76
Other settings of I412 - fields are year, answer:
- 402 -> 1.79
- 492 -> 1.56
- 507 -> 1.57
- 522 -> 1.53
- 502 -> 1.56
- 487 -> 1.64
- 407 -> 1.77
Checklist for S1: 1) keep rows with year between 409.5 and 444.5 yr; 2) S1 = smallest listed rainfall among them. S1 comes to 1.73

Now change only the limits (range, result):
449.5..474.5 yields 1.41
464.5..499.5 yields 1.52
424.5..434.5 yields 1.76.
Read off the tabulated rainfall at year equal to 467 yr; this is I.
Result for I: 1.69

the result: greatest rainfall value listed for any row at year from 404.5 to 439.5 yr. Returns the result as 1.77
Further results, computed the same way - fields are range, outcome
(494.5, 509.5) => 1.57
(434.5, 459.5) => 1.74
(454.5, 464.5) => 1.43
